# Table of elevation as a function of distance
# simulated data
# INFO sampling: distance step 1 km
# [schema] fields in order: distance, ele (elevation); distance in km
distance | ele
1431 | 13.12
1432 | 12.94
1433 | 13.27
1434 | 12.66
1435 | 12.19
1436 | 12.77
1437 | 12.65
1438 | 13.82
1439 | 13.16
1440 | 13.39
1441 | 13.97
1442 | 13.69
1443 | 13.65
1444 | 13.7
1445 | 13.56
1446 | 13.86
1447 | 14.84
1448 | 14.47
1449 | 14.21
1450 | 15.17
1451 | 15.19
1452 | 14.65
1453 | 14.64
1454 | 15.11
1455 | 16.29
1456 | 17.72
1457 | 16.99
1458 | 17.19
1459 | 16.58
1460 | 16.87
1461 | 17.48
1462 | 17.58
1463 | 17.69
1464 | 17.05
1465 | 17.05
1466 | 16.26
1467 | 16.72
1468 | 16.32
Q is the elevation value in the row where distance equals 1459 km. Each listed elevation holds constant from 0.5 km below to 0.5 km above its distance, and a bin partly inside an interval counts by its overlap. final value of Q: 16.58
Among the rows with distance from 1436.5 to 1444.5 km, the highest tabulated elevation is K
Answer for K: 13.97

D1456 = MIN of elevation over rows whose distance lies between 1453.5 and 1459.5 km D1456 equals 15.11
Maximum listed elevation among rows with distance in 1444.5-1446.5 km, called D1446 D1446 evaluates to 13.86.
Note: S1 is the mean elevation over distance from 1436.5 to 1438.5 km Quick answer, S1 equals 13.2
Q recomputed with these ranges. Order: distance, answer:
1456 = 17.72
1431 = 13.12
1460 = 16.87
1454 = 15.11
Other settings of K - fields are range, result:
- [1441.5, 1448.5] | 14.84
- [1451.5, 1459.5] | 17.72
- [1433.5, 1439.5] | 13.82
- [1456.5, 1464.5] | 17.69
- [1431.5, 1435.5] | 13.27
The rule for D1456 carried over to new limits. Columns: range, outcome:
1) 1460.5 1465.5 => 17.05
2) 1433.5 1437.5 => 12.19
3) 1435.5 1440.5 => 12.65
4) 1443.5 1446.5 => 13.56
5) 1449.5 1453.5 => 14.64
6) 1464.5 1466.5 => 16.26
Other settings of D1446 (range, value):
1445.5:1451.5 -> 15.19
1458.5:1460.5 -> 16.87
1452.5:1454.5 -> 15.11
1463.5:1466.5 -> 17.05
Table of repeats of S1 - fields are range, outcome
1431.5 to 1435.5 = 12.8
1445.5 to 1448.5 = 14.4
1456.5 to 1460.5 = 16.9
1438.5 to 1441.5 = 13.5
